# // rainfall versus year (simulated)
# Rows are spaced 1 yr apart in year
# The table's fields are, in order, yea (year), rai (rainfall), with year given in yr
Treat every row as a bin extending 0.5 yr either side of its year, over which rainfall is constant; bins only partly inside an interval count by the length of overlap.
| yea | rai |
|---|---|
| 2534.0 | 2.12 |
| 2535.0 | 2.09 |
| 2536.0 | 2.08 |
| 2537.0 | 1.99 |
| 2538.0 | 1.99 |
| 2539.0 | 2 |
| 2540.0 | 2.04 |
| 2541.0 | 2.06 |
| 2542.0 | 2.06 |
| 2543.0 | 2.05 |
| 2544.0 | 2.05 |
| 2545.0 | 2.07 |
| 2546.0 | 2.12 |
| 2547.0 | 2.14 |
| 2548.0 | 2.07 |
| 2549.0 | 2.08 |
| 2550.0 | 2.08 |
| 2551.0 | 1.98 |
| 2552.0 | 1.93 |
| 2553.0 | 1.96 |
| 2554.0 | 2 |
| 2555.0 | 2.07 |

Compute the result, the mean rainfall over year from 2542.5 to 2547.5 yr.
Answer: 2.09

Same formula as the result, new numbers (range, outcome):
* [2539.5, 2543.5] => 2.05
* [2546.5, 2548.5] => 2.1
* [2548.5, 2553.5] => 2.01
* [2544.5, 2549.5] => 2.1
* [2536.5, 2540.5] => 2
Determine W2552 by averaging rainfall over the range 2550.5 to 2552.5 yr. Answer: 1.96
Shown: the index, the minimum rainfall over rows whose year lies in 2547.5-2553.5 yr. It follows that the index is 1.93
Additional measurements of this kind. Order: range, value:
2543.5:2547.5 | 2.05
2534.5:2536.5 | 2.08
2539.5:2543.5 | 2.04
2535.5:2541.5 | 1.99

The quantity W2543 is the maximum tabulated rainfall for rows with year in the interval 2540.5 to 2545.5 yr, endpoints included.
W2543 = 2.07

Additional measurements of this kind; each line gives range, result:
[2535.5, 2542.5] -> 2.08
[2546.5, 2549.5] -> 2.14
